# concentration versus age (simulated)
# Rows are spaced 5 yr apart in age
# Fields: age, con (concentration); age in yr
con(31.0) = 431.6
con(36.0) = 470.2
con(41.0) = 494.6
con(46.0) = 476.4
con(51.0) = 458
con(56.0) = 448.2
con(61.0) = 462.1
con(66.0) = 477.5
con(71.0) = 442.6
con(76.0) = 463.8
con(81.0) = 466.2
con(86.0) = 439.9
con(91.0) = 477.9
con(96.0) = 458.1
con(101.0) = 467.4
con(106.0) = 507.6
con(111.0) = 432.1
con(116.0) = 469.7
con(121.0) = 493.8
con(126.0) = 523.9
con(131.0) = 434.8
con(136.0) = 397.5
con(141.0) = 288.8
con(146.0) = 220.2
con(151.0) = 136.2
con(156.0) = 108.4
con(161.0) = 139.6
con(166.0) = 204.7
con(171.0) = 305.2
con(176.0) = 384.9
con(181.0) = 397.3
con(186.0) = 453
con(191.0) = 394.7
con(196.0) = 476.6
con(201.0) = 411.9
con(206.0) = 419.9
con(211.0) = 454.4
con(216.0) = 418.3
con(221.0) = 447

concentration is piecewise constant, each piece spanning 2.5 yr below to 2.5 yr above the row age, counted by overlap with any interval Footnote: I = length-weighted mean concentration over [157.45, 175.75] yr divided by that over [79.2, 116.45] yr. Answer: 0.5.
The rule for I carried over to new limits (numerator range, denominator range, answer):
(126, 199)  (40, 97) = 0.69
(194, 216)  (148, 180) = 1.97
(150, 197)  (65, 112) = 0.65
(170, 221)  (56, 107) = 0.90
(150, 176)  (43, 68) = 0.43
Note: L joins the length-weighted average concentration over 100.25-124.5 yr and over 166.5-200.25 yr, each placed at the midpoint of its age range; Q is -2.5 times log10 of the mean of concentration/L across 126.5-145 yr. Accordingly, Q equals 0.19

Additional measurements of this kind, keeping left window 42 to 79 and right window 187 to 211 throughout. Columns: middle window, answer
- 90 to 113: -0.037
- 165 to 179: 0.365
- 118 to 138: -0.041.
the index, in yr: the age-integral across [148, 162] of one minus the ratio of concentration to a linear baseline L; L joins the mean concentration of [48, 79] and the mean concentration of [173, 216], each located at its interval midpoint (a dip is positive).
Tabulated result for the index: 9.8 yr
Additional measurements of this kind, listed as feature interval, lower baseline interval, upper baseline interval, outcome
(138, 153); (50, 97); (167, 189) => 6.6 yr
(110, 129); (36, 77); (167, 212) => -2.0 yr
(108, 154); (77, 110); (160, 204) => 5.4 yr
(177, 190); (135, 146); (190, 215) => -0.7 yr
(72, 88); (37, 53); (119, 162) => -1.6 yr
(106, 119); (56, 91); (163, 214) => -0.8 yr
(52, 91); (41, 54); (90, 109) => 1.3 yr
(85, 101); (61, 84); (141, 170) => -2.9 yr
